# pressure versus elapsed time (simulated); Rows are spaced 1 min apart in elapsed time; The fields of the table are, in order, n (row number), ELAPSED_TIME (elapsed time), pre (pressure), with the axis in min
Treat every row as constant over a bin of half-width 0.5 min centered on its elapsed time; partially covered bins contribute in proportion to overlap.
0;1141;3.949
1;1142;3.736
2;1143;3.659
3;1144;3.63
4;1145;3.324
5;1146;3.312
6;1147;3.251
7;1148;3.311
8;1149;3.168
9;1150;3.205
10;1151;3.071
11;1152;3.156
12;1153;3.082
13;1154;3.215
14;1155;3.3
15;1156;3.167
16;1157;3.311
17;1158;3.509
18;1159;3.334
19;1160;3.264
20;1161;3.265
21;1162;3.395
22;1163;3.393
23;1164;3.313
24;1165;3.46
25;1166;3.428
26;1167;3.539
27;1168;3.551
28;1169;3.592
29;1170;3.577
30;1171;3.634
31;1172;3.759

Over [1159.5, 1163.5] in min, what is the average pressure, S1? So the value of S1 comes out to 3.33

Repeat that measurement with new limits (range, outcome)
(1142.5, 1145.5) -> 3.54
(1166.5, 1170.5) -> 3.56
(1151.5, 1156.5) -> 3.18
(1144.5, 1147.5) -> 3.3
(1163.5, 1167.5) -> 3.44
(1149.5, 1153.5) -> 3.13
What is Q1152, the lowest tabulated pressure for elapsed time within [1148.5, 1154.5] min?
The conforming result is 3.071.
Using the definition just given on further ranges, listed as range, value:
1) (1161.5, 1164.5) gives 3.313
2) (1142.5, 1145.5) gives 3.324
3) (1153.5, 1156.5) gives 3.167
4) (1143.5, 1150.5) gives 3.168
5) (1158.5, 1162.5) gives 3.264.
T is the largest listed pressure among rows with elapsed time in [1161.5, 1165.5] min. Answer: 3.46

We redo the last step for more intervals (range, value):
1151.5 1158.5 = 3.509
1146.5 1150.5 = 3.311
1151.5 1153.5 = 3.156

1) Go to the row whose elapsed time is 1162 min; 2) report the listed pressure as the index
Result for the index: 3.395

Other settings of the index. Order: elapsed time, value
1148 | 3.311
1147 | 3.251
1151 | 3.071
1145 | 3.324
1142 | 3.736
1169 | 3.592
